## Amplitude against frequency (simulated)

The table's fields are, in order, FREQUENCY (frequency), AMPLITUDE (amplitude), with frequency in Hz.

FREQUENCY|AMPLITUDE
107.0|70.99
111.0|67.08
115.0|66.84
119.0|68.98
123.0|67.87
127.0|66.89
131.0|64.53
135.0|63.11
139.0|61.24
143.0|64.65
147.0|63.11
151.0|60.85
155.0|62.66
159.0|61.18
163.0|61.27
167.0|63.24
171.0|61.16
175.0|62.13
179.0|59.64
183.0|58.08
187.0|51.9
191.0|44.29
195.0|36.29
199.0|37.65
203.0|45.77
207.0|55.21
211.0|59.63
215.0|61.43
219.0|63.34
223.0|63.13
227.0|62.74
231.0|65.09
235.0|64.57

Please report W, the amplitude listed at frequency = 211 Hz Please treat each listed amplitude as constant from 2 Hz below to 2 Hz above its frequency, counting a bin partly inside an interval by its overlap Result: 59.63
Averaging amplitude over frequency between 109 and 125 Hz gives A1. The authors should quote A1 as 67.7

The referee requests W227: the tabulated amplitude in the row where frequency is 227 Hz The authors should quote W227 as 62.74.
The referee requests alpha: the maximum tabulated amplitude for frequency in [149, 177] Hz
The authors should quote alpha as 63.24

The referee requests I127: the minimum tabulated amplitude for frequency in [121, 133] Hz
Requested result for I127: 64.53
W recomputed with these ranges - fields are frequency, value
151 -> 60.85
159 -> 61.18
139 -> 61.24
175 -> 62.13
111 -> 67.08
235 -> 64.57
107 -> 70.99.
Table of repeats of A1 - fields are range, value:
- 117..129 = 67.9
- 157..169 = 61.9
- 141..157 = 62.8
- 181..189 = 55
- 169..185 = 60.3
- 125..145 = 64.1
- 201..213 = 53.5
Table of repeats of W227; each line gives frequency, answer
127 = 66.89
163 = 61.27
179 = 59.64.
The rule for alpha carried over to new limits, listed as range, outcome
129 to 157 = 64.65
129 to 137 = 64.53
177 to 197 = 59.64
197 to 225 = 63.34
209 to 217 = 61.43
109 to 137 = 68.98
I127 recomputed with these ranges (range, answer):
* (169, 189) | 51.9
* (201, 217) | 45.77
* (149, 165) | 60.85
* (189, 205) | 36.29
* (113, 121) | 66.84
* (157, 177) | 61.16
